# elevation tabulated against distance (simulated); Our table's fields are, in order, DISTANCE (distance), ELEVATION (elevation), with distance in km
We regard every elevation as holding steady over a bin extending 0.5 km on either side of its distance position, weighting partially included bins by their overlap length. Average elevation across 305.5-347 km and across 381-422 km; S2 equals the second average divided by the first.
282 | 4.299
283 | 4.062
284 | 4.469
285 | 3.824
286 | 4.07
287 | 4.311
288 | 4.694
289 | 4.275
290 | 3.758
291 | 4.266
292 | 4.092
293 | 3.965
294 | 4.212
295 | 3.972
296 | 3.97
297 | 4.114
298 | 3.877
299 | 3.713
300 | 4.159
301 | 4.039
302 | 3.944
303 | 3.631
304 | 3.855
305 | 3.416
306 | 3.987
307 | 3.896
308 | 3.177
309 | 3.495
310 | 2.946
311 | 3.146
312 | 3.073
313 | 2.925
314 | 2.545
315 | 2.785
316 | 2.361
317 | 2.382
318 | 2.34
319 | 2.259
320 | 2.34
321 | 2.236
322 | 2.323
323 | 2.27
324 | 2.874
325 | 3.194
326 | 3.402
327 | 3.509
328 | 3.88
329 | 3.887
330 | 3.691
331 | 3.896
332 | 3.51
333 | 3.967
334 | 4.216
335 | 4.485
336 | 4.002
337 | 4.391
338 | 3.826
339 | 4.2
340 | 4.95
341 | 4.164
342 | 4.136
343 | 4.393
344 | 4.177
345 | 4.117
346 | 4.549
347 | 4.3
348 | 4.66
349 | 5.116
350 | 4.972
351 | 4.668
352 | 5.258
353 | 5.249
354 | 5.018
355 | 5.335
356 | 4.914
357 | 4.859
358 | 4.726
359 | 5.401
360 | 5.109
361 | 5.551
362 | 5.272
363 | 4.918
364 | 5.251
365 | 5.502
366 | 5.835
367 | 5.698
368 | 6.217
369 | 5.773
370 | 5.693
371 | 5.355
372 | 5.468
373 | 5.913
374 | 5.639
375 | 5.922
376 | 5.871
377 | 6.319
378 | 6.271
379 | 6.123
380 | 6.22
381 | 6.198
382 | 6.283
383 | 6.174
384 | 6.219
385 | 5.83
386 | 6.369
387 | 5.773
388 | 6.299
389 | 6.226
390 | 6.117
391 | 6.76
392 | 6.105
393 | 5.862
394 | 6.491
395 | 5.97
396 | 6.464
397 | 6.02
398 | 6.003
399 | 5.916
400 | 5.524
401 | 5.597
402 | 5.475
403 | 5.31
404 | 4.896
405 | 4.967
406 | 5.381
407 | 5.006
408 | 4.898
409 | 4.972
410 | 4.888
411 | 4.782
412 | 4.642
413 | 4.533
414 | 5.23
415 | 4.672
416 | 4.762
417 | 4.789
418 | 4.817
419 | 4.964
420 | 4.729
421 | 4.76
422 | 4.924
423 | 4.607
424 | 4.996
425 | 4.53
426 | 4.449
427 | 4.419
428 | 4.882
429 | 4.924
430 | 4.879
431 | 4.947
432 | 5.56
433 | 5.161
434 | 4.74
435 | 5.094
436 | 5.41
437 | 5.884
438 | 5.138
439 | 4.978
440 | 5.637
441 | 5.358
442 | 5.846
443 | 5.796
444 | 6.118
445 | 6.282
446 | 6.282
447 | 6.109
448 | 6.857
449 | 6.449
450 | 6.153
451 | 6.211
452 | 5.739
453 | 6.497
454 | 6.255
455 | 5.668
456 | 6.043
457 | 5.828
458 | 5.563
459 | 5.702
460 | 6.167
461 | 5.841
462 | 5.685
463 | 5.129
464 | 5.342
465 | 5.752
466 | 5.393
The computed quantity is 1.59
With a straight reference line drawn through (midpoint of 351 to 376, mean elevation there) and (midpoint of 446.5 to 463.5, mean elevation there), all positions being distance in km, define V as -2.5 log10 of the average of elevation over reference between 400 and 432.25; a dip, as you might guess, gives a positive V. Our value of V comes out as 0.168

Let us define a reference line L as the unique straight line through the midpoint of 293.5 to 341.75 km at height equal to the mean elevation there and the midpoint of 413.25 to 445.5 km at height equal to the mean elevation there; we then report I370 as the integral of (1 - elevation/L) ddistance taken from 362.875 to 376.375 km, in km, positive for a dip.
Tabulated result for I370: -4.54 km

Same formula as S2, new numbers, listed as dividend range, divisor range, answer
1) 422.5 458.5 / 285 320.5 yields 1.56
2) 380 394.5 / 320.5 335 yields 1.83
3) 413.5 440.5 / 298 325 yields 1.60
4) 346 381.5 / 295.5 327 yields 1.70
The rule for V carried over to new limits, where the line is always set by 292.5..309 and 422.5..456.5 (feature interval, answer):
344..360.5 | -0.09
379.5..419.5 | -0.11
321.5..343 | 0.13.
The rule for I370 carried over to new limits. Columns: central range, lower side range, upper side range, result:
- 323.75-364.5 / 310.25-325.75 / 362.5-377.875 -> -3.0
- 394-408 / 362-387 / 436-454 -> 0.7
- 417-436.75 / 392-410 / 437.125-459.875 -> 3.0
